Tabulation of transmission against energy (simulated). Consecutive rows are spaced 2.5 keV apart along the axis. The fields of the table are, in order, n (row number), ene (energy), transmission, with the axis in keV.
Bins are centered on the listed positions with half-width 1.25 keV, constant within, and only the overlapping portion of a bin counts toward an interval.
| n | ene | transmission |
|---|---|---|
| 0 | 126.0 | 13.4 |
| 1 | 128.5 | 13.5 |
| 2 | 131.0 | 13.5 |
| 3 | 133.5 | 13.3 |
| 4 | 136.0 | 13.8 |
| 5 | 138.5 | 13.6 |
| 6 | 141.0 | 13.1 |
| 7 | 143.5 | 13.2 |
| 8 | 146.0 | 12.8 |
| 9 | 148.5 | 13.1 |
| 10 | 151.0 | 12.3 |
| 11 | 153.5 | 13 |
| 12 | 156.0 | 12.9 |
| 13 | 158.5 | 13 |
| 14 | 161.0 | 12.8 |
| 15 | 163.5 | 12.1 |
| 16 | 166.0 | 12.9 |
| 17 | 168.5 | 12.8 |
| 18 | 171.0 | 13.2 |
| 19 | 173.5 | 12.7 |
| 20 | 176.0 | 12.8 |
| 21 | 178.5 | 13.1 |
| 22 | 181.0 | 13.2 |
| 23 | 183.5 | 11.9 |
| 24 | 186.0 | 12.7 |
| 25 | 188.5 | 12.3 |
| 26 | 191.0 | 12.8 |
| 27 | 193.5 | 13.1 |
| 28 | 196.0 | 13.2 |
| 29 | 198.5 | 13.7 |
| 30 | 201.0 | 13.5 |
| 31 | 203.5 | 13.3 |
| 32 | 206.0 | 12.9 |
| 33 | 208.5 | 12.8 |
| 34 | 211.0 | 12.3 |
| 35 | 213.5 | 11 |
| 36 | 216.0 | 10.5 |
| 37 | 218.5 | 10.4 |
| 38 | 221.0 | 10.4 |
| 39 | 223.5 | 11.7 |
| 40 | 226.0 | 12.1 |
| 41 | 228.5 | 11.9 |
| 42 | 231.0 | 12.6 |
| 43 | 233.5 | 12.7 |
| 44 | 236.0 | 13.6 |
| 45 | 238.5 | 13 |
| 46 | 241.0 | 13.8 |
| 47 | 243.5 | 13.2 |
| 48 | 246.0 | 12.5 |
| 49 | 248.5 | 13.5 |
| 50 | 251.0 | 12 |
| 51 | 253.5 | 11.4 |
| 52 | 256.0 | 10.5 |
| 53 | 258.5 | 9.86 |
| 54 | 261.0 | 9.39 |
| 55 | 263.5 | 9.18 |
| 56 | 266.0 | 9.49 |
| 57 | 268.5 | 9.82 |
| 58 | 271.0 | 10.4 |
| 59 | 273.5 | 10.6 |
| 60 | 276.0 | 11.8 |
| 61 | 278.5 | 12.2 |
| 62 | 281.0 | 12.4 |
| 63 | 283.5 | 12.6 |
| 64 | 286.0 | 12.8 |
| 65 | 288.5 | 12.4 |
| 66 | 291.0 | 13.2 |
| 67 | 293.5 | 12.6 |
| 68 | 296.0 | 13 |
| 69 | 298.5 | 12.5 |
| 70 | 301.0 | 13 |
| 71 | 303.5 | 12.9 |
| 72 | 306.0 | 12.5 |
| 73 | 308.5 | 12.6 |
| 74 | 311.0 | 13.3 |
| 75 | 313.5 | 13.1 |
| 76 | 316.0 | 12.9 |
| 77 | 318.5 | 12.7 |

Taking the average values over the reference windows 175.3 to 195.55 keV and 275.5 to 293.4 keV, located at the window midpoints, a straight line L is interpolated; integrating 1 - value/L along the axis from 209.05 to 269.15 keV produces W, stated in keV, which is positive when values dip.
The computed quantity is 5.06 keV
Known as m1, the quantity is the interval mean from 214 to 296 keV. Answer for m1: 11.7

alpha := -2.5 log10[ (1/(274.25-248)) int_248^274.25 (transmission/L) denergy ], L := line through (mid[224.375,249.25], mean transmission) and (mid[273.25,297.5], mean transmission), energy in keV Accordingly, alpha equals 0.21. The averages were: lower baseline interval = 12.9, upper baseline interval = 12.4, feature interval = 10.5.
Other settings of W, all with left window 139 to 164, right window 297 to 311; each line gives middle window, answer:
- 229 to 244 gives -0.3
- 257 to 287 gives 4.5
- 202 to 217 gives 0.8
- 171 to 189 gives 0.2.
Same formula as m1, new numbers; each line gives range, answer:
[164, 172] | 12.9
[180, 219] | 12.5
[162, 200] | 12.8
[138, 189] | 12.8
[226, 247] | 12.9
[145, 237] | 12.5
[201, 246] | 12.3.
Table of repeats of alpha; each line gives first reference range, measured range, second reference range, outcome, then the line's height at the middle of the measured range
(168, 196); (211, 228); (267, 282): 0.09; 12.1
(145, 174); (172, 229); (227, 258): 0.02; 12.6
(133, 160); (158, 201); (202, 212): 0.01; 13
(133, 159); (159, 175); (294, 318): 0.03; 13.1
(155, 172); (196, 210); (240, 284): -0.09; 12.2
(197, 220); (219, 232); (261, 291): 0.03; 12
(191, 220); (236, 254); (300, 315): -0.02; 12.6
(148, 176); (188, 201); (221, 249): -0.03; 12.7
